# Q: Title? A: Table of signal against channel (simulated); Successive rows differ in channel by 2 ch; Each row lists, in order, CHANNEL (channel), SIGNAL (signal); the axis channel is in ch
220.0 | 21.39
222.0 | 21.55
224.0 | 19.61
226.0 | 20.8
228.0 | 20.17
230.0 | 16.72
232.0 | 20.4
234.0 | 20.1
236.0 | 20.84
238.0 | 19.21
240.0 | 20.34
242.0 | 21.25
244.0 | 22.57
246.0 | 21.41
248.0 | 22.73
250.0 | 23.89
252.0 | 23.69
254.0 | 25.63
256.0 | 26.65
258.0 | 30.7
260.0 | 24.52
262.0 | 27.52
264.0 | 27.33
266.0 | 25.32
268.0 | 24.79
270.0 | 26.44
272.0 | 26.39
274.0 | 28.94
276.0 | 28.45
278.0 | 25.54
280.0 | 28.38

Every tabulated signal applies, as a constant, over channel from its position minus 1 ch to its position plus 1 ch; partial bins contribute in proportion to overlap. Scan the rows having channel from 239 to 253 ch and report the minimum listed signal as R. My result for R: 20.34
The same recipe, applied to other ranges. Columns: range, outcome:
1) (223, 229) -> 19.61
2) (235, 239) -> 19.21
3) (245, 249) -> 21.41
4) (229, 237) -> 16.72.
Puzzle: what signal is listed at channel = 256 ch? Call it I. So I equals 26.65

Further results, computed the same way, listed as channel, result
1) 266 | 25.32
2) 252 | 23.69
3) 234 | 20.1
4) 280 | 28.38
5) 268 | 24.79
